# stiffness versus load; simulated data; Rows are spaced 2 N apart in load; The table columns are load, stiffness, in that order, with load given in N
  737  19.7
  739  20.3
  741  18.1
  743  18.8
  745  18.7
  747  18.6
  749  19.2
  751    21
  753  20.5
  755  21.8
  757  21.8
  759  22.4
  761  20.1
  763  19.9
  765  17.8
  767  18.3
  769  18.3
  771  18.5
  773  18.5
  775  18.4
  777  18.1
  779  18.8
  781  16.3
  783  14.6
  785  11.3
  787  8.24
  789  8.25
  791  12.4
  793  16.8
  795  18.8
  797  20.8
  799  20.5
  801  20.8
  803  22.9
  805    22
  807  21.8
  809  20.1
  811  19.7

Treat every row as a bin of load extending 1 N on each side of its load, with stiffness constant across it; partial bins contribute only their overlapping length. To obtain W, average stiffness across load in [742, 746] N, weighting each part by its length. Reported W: 18.8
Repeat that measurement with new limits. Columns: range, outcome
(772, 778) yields 18.3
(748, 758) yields 20.9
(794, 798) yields 19.8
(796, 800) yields 20.6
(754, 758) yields 21.8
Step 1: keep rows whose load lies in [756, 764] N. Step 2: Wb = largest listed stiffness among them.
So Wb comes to 22.4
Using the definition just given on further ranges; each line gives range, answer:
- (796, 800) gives 20.8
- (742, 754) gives 21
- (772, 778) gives 18.5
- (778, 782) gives 18.8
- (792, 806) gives 22.9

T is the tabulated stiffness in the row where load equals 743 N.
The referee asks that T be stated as 18.8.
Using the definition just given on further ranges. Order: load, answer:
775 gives 18.4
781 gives 16.3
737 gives 19.7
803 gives 22.9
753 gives 20.5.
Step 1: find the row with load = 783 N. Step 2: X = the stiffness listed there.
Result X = 14.6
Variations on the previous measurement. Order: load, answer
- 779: 18.8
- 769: 18.3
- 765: 17.8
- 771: 18.5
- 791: 12.4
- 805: 22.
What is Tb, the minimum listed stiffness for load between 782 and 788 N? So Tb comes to 8.24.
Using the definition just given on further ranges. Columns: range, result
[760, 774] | 17.8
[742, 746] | 18.7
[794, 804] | 18.8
